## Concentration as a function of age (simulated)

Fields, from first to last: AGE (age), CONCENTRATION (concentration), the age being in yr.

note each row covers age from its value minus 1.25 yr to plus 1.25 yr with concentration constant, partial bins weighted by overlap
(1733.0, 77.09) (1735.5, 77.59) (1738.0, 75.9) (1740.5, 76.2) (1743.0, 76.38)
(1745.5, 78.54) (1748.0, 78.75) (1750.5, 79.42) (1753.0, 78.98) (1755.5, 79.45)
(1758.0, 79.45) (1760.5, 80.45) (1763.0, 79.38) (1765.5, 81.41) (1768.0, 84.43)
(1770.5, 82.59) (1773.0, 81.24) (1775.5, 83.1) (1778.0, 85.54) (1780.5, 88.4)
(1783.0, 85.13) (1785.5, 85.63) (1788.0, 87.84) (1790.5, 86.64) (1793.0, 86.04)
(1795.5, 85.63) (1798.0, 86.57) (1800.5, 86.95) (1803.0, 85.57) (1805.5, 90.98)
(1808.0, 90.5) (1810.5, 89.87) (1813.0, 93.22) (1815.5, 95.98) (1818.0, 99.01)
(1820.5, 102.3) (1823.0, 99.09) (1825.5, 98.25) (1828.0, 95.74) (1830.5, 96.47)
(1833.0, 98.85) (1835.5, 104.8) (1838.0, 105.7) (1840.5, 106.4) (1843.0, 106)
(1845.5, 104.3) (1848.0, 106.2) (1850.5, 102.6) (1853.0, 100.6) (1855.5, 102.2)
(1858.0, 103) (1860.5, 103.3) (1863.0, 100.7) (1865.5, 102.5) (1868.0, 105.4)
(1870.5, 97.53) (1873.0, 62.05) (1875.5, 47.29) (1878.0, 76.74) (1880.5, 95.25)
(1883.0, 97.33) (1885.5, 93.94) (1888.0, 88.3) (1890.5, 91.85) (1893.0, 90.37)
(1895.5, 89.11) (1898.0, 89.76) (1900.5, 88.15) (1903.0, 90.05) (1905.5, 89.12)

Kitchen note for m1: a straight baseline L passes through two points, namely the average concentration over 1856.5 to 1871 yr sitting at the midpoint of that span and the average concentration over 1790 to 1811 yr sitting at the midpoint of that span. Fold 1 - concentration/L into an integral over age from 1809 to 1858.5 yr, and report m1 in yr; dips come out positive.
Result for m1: -2.7 yr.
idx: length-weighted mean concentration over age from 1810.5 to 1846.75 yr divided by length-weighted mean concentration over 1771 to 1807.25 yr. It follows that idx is 1.16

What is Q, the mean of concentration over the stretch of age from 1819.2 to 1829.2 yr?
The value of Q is 98.9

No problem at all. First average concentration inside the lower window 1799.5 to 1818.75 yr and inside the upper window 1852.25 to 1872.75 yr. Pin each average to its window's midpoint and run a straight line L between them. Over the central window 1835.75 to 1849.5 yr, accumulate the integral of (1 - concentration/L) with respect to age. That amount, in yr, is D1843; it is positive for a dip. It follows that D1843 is -1.3 yr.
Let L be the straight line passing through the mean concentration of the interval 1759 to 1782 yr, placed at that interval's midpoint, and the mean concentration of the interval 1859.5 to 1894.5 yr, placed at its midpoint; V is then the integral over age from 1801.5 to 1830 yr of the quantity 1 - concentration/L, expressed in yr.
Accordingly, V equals -3.0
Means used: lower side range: 82.9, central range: 94.6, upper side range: 89.4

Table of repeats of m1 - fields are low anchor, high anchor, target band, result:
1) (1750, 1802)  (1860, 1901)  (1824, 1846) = -3.8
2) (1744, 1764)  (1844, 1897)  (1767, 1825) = -3.1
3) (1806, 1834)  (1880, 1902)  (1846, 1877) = -0.4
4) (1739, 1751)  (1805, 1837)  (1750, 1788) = 0.5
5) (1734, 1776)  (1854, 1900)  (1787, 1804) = -0.6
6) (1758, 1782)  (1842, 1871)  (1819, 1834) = -0.4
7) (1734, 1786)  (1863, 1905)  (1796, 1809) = -0.7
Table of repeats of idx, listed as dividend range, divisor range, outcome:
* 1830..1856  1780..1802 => 1.19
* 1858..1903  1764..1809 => 1.05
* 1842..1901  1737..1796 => 1.14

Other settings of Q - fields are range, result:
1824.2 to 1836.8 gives 98.9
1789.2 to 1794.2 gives 86.4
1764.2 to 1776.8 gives 82.6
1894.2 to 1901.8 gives 89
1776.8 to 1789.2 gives 86.5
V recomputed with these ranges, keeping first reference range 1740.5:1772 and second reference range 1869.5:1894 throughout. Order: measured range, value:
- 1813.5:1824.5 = -2.3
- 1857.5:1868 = -2.5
